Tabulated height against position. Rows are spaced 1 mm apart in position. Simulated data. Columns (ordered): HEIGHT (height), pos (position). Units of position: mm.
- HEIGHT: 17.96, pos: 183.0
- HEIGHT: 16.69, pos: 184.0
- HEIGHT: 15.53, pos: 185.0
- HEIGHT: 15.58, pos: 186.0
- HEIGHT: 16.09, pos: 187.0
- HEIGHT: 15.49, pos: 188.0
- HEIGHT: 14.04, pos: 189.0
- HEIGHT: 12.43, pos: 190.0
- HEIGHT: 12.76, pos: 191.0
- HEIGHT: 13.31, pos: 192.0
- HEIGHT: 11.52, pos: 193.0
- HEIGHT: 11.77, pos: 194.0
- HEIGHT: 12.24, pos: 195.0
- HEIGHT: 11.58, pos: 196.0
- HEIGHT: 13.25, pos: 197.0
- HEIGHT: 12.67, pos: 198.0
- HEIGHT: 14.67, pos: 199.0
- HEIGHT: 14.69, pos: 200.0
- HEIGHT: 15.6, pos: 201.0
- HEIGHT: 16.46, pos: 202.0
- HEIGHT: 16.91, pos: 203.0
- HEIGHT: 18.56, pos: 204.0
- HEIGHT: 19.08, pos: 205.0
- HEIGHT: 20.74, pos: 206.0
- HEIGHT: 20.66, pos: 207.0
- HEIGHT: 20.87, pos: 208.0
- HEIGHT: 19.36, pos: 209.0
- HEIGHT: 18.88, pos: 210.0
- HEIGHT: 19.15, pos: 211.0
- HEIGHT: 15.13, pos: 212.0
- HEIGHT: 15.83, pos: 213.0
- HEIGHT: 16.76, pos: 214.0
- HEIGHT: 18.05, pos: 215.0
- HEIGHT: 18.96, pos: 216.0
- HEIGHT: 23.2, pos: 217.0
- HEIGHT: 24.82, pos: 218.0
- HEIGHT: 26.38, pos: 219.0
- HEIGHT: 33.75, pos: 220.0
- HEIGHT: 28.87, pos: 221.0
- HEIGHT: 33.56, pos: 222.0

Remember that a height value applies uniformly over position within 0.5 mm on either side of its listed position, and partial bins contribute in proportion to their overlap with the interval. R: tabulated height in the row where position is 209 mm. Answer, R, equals 19.36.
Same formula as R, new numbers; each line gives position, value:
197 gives 13.25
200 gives 14.69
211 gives 19.15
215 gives 18.05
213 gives 15.83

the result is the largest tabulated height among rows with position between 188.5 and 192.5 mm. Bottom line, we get 14.04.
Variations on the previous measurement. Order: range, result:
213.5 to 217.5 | 23.2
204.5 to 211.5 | 20.87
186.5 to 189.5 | 16.09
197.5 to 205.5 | 19.08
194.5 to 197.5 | 13.25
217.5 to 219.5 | 26.38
